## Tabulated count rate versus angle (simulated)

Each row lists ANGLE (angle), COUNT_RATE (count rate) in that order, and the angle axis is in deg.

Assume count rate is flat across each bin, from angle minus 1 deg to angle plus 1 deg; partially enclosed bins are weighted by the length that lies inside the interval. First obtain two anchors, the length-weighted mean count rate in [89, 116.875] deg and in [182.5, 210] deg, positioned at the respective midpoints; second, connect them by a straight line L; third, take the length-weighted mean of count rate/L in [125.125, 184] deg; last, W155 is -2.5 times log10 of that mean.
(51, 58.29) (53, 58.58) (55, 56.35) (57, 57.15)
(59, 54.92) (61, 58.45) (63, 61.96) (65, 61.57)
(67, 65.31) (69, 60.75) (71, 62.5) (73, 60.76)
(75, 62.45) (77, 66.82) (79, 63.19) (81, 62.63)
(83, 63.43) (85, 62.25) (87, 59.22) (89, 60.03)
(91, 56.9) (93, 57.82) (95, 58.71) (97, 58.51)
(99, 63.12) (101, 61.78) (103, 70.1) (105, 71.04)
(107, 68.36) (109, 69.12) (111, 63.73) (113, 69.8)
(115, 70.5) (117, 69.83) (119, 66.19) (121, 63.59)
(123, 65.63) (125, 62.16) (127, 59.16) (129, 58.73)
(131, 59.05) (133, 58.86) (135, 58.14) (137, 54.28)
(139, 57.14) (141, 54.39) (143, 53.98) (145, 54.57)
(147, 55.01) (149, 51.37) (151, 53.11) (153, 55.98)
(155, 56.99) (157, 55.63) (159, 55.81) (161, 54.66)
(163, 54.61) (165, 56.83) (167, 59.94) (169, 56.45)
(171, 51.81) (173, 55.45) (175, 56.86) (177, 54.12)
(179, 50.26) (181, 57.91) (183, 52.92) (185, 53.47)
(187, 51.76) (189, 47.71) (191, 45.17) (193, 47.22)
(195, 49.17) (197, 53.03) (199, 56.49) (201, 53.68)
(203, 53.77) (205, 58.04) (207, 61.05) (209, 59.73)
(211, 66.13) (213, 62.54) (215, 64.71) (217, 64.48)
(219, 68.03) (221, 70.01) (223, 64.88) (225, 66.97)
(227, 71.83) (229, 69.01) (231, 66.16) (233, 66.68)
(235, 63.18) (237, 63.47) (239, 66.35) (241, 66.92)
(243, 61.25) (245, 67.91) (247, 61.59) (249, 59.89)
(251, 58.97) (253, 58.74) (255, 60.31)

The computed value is 0.046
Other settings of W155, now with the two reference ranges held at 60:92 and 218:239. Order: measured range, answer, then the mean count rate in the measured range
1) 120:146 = 0.094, 58.4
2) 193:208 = 0.208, 54.5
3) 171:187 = 0.204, 54.1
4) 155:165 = 0.165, 55.5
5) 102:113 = -0.095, 68.6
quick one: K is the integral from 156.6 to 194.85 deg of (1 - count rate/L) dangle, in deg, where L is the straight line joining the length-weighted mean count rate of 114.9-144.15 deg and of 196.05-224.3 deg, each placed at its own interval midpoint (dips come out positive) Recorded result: 4.7 deg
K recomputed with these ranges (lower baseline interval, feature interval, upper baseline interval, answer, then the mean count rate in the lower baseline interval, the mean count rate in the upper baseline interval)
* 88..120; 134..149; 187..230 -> 1.9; 64.7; 59.5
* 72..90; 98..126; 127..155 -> -3.7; 62.3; 55.9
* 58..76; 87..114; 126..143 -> -2.1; 61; 57.3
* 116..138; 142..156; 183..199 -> 0.8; 61.4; 50.3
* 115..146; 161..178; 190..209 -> 0.2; 60.1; 53.4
